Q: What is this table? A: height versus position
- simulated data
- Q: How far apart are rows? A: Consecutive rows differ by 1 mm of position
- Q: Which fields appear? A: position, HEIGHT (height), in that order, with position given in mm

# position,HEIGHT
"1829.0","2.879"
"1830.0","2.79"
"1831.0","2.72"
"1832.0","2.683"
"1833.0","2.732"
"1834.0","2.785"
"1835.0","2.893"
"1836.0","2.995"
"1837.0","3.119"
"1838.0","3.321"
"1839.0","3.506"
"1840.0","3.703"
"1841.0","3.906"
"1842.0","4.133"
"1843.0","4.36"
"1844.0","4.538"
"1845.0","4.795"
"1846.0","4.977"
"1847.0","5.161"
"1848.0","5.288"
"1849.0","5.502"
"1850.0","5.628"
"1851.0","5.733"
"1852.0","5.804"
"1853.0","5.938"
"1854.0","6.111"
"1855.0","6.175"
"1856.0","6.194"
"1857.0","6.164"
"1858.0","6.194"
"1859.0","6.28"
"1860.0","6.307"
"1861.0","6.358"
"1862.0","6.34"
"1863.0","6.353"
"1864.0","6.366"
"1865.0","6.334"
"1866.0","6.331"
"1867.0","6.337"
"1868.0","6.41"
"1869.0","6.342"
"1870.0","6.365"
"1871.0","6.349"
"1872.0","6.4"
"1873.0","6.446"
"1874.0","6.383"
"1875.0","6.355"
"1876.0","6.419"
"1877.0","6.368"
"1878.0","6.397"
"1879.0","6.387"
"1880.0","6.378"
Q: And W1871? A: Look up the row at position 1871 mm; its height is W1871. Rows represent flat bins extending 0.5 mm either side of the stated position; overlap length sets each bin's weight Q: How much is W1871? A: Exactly 6.349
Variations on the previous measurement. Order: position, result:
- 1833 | 2.732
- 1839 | 3.506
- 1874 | 6.383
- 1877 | 6.368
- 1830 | 2.79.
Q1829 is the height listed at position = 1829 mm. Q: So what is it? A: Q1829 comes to 2.879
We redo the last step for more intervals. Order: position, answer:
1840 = 3.703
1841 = 3.906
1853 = 5.938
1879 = 6.387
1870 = 6.365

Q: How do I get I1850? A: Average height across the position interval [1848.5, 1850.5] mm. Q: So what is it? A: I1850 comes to 5.56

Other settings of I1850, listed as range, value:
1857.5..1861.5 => 6.28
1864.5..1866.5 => 6.33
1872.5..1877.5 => 6.39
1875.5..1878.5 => 6.39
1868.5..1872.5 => 6.36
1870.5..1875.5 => 6.39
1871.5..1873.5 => 6.42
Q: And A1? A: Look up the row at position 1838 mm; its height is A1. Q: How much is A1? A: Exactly 3.321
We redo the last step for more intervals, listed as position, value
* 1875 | 6.355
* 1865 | 6.334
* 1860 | 6.307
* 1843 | 4.36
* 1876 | 6.419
